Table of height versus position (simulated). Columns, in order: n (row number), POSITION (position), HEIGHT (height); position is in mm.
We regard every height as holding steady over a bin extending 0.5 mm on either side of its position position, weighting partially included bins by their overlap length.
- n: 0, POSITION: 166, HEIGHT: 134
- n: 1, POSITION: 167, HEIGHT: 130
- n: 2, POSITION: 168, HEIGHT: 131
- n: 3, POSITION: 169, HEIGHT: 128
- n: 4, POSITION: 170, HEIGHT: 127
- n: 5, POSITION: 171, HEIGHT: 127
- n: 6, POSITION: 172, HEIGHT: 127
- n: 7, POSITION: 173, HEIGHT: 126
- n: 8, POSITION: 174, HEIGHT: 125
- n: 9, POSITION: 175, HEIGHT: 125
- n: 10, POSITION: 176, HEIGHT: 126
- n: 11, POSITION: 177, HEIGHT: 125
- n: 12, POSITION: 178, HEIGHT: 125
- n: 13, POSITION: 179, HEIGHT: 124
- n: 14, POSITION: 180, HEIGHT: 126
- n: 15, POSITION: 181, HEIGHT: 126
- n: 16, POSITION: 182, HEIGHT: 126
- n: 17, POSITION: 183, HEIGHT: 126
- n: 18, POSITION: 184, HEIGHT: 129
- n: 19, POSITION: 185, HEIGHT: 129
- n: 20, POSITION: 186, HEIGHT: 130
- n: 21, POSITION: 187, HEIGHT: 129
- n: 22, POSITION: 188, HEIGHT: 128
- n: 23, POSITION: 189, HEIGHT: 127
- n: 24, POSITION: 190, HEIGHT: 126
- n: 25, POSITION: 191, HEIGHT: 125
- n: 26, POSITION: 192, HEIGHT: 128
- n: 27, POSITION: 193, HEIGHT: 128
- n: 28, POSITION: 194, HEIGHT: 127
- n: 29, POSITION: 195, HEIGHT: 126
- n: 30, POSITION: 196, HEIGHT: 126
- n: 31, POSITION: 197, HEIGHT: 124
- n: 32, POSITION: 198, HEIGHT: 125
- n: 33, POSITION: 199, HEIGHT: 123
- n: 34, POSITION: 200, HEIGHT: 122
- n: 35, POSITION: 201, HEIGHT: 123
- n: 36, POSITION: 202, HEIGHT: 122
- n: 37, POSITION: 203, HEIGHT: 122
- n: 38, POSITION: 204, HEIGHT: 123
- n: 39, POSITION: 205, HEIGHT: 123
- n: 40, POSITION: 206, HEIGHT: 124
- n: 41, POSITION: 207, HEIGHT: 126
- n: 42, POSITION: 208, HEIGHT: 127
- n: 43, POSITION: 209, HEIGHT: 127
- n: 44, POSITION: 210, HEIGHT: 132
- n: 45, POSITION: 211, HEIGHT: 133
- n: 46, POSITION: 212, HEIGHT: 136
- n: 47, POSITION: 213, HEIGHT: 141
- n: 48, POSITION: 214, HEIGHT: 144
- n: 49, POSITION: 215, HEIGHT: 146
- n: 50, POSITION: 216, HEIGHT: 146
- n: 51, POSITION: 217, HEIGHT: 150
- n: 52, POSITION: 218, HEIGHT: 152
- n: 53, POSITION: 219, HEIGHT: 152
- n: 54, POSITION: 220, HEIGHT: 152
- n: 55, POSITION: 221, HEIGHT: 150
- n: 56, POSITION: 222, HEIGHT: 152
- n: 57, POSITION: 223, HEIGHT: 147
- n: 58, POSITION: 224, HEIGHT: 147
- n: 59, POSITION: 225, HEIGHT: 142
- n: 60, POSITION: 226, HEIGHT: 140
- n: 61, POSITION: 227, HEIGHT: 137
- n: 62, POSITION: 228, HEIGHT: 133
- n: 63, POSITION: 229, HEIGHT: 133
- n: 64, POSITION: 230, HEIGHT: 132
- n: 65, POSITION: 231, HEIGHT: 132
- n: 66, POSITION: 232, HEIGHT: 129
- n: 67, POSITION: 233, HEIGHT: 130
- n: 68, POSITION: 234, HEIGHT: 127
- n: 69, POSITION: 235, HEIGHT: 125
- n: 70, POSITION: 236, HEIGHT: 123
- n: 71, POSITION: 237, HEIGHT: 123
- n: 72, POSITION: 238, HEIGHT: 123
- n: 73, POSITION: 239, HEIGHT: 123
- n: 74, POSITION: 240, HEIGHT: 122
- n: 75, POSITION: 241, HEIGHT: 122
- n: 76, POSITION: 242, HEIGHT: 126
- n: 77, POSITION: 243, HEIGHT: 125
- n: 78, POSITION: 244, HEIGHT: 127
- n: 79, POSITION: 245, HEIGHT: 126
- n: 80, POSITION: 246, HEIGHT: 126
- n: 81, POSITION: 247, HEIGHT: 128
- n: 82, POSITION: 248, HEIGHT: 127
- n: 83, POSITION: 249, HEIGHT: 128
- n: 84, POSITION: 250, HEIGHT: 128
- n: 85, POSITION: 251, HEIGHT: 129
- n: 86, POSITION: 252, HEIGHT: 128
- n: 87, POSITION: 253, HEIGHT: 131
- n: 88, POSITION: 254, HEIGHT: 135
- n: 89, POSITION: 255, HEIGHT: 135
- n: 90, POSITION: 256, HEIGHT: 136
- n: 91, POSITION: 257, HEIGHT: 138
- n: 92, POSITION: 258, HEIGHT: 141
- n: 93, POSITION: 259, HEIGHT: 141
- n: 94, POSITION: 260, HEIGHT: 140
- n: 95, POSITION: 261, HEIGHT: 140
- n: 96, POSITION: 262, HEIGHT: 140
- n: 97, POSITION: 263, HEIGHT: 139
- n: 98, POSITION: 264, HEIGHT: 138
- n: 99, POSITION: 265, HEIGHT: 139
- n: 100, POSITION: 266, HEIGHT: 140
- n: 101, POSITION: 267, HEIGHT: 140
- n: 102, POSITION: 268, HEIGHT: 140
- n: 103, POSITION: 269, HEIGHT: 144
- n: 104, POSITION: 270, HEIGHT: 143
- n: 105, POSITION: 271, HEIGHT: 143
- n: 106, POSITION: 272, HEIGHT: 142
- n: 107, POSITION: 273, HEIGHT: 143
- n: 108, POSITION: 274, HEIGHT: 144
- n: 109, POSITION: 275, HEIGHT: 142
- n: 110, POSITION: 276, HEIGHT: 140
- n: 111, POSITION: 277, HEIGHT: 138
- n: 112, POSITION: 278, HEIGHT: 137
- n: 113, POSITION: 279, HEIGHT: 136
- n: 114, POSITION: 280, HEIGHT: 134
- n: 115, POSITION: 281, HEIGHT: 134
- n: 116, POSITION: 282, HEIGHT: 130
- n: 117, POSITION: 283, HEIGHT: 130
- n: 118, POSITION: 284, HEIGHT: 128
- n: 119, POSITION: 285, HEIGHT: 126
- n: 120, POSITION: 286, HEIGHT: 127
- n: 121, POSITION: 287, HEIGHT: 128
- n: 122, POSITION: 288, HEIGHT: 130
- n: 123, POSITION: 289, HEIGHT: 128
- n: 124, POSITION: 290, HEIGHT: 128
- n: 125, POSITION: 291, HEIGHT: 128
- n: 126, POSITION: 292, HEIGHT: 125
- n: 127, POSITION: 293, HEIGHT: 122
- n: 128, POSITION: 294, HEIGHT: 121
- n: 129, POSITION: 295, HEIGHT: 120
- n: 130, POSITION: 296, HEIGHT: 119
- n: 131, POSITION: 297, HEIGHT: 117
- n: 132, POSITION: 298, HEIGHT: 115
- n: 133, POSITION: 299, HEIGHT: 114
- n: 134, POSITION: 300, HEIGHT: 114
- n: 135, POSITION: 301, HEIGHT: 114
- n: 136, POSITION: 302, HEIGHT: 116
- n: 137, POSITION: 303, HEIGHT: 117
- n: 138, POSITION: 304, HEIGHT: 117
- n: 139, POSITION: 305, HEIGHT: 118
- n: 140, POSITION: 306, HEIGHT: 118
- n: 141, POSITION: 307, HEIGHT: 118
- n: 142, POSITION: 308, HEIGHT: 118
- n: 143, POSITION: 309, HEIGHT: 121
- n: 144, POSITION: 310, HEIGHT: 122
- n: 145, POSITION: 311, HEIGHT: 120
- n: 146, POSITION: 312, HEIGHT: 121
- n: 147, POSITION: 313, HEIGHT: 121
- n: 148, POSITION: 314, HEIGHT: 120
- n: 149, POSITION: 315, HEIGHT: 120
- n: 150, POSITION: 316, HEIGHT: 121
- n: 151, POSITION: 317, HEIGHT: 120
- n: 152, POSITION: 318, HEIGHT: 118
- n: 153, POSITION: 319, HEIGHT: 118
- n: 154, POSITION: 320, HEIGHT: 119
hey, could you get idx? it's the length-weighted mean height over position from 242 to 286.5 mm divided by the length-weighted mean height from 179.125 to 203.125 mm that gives 1.07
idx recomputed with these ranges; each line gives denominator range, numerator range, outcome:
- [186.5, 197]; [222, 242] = 1.04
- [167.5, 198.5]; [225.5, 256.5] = 1.02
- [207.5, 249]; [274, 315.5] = 0.93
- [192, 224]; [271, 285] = 1.02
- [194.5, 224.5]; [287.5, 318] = 0.89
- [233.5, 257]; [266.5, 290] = 1.07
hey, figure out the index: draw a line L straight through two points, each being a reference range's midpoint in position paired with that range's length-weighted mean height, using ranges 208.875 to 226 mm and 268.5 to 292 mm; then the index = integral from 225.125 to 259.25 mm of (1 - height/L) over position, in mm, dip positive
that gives 2.6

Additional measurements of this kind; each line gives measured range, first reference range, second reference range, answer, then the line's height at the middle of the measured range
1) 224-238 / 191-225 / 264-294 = 0.3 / 134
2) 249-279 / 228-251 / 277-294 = -2.3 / 128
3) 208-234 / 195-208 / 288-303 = -3.6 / 123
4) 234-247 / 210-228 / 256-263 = 1.6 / 142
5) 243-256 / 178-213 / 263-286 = 0.5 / 134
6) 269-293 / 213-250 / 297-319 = -1.9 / 124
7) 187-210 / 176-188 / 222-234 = 0.9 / 130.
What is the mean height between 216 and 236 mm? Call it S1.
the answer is 140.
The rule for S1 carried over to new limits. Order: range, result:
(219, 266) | 134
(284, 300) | 123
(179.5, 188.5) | 128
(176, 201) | 126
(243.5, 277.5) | 136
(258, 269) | 140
